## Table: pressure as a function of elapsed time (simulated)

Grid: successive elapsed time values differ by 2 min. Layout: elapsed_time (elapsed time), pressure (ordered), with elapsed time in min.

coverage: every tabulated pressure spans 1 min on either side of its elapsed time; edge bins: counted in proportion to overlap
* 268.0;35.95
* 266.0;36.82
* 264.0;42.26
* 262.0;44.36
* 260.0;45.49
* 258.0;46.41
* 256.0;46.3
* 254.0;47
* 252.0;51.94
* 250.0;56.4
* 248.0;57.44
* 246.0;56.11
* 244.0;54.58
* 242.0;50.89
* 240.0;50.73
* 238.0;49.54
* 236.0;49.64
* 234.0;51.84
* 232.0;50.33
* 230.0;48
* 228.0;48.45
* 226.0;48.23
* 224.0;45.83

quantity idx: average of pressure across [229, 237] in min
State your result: 50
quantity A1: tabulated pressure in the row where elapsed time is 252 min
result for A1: 51.94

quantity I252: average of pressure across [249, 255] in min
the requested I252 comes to 51.8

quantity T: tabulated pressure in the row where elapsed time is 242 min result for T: 50.89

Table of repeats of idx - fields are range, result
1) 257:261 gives 46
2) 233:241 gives 50.4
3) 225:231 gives 48.2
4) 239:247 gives 53.1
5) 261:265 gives 43.3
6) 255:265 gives 45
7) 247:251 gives 56.9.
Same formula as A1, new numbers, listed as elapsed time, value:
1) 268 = 35.95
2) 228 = 48.45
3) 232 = 50.33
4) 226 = 48.23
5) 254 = 47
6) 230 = 48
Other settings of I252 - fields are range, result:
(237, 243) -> 50.4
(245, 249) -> 56.8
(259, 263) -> 44.9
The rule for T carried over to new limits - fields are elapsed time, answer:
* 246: 56.11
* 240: 50.73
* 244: 54.58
